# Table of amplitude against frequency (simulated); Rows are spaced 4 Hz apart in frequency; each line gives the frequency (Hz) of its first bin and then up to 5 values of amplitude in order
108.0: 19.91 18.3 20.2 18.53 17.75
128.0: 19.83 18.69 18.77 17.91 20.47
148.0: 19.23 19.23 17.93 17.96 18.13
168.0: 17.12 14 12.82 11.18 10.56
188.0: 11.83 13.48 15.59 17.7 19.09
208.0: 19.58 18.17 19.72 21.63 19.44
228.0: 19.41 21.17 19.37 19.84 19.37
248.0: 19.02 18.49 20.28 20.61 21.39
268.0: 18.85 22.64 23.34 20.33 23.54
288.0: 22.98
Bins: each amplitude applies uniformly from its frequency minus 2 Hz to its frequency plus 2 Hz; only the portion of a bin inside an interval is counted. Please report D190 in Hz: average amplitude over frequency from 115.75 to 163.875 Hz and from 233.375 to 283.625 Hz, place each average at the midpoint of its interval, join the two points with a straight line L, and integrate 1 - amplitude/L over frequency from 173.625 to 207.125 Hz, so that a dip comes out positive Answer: 9.1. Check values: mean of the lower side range 18.8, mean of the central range 14.2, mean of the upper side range 20.4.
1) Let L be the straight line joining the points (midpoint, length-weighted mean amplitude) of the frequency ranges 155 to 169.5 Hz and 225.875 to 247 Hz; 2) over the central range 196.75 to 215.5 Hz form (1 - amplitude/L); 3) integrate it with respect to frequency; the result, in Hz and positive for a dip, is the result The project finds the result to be 0.5 Hz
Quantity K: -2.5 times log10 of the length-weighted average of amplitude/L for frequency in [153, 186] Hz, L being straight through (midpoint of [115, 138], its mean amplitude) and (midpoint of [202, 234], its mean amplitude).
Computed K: 0.27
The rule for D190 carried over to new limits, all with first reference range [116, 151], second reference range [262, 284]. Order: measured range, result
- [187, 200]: 3.68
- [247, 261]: 1.06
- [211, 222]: 0.27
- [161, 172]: 1.45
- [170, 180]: 3.43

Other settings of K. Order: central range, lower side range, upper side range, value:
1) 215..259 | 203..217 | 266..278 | 0.02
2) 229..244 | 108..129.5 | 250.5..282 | 0.02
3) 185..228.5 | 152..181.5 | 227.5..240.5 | 0.05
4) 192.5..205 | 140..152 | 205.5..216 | 0.14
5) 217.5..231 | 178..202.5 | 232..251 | -0.16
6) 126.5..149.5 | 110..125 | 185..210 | -0.06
